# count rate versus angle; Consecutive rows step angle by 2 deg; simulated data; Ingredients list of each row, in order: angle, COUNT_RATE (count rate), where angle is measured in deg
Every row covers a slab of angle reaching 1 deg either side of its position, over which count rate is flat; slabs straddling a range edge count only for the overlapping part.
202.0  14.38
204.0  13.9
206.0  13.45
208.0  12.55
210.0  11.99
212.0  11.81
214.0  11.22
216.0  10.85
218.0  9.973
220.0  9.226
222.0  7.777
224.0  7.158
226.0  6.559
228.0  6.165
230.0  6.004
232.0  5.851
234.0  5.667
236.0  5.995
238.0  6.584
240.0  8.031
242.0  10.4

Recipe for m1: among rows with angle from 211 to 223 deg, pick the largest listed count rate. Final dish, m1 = 11.81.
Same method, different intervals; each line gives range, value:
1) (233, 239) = 6.584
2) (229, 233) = 6.004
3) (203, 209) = 13.9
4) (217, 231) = 9.973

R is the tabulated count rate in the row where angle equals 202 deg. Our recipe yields 14.38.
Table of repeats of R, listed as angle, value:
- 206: 13.45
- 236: 5.995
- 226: 6.559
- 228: 6.165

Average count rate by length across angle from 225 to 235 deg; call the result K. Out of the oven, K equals 6.05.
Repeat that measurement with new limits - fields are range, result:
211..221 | 10.6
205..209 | 13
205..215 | 12.2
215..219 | 10.4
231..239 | 6.02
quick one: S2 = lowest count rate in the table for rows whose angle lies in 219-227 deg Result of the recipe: 6.559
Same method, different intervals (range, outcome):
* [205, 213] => 11.81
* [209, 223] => 7.777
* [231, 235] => 5.667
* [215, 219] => 9.973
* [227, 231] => 6.004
